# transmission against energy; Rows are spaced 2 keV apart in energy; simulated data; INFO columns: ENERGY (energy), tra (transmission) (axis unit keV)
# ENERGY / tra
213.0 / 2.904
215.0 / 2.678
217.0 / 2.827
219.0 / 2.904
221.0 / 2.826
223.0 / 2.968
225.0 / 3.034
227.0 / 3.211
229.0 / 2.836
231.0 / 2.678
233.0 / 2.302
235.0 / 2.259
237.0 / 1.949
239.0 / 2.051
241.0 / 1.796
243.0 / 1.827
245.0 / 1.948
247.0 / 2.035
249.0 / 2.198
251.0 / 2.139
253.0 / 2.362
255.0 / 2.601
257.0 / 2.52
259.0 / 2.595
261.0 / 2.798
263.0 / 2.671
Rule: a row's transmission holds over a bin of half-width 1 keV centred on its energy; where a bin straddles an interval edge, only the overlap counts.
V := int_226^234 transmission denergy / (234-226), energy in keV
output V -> 2.76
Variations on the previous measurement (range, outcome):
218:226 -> 2.93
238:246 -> 1.91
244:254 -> 2.14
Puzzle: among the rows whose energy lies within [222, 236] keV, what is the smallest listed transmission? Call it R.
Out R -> 2.259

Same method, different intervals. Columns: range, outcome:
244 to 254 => 1.948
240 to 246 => 1.796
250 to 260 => 2.139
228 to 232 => 2.678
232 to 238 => 1.949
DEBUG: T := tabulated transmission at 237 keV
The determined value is 1.949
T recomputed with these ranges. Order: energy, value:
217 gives 2.827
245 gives 1.948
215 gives 2.678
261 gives 2.798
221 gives 2.826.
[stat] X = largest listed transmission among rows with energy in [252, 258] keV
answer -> 2.601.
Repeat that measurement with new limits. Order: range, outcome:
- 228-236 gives 2.836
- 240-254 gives 2.362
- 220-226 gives 3.034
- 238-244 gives 2.051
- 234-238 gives 2.259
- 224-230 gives 3.211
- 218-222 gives 2.904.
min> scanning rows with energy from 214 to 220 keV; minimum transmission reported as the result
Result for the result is 2.678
